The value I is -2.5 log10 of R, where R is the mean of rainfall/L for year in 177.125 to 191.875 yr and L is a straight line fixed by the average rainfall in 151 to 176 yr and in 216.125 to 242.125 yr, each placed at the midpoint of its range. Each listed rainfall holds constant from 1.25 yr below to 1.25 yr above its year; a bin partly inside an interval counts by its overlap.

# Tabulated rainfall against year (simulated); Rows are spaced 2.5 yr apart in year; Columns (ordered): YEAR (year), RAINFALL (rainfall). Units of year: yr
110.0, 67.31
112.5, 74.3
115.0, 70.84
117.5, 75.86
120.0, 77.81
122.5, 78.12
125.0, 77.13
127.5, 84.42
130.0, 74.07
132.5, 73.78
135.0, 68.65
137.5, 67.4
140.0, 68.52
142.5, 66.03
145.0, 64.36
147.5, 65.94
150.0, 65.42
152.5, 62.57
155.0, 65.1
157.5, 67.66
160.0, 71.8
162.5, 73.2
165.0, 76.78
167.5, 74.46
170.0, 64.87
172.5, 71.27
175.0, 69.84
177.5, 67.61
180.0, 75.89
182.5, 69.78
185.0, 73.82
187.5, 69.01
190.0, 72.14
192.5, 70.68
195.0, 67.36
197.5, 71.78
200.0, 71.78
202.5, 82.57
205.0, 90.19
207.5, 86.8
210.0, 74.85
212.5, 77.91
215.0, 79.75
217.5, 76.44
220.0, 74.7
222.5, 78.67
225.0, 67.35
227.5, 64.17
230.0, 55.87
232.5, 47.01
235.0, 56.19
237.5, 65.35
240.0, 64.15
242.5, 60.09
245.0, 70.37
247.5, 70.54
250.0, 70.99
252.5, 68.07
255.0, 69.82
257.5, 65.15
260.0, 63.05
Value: -0.05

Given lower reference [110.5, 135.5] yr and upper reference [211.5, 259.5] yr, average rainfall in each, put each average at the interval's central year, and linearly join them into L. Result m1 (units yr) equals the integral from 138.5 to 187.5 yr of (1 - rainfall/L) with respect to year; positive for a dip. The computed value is 2.3 yr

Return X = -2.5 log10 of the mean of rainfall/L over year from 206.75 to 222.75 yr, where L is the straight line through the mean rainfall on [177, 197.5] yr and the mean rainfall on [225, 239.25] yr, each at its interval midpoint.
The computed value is -0.23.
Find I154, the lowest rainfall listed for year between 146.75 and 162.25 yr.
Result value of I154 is 62.57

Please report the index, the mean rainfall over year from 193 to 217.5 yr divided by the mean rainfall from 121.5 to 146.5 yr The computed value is 1.08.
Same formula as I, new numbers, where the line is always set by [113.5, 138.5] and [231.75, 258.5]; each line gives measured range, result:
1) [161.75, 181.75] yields -0.011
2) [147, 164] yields 0.074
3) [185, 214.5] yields -0.112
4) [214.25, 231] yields -0.068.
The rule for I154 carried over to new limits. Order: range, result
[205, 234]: 47.01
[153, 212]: 64.87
